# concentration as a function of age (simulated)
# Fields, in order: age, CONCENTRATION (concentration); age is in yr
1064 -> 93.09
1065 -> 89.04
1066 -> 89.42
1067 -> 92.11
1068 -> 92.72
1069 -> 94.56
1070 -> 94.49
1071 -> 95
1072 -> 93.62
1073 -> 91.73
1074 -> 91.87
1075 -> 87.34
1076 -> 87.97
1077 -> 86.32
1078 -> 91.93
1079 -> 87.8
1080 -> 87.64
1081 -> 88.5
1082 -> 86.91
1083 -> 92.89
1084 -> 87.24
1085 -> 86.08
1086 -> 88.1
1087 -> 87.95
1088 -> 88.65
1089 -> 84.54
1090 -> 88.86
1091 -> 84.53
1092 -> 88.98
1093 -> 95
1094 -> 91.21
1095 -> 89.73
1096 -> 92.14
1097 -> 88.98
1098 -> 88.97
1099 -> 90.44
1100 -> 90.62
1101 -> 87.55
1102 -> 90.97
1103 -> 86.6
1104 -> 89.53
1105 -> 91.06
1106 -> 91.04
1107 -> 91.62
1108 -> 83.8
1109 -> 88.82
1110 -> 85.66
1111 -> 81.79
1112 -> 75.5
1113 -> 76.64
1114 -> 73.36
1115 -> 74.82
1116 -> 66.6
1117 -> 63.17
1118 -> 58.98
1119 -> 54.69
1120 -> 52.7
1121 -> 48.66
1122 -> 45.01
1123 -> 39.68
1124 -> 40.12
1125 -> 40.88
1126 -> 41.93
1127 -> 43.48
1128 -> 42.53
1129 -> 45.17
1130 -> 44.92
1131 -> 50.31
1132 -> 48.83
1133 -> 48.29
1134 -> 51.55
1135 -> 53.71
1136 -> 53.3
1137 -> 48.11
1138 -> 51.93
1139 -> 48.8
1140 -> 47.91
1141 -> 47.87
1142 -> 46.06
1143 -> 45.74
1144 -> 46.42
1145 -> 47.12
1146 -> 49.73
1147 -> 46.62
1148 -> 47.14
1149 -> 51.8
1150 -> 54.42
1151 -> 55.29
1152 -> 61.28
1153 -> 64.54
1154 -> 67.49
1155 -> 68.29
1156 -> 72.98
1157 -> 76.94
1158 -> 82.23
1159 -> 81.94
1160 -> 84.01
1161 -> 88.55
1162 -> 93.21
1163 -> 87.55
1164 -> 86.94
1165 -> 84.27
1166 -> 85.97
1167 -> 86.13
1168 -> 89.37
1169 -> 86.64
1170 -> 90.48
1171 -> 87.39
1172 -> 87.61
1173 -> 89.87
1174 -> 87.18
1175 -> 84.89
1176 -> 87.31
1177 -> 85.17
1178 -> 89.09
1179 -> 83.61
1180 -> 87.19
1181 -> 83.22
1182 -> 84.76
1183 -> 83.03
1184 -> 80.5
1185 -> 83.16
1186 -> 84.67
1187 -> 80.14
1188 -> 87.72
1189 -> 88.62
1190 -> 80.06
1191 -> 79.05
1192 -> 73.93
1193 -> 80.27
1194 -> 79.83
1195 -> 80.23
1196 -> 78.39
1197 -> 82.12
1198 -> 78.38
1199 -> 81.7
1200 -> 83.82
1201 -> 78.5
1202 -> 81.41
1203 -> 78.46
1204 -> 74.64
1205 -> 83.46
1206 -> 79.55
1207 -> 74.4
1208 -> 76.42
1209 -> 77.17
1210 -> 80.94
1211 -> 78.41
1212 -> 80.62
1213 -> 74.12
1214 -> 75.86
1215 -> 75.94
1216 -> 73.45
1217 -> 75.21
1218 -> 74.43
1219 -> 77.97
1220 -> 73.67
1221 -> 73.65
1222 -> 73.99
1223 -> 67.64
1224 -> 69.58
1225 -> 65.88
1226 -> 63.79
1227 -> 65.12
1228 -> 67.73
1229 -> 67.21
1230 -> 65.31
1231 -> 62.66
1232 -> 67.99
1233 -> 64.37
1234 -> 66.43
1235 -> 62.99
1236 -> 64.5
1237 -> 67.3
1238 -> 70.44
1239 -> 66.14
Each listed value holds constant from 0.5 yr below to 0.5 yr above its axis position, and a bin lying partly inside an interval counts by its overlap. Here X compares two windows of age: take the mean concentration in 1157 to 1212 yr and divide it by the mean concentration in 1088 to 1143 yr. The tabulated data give 1.22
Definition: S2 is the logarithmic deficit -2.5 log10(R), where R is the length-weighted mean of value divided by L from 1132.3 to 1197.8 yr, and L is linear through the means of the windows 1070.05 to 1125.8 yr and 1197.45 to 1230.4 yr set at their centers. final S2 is 0.06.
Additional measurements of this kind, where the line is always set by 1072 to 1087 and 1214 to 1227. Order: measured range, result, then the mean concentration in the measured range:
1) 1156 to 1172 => -0.093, 85.7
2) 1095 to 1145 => 0.299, 64.1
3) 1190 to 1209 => -0.065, 79.1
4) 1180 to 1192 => -0.093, 83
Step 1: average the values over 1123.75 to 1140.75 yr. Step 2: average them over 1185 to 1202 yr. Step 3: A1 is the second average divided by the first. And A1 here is 1.7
